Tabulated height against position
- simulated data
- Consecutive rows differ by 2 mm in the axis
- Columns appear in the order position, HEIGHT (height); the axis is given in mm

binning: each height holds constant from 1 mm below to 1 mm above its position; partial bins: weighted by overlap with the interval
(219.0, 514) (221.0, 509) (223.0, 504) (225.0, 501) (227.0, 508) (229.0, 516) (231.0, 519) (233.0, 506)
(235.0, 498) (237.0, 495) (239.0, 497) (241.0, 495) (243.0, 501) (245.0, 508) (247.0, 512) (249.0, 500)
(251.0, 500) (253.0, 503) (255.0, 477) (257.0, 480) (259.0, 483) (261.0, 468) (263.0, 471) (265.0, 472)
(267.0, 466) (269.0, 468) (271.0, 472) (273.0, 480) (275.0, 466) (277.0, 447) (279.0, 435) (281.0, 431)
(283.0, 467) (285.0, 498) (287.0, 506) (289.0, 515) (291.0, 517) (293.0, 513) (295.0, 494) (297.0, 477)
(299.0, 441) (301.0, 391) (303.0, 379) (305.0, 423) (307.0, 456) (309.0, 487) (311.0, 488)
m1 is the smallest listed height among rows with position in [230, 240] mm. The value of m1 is 495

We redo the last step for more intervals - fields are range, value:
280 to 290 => 431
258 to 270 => 466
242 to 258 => 477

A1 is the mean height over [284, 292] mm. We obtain 509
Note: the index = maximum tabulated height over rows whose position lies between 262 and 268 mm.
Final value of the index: 472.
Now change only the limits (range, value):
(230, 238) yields 519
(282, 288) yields 506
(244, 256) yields 512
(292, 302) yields 513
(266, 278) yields 480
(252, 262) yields 503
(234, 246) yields 508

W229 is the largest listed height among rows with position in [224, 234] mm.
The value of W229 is 519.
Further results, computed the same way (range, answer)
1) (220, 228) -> 509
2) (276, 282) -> 447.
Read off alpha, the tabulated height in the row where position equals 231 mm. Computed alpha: 519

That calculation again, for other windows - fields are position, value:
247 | 512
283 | 467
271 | 472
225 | 501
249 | 500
